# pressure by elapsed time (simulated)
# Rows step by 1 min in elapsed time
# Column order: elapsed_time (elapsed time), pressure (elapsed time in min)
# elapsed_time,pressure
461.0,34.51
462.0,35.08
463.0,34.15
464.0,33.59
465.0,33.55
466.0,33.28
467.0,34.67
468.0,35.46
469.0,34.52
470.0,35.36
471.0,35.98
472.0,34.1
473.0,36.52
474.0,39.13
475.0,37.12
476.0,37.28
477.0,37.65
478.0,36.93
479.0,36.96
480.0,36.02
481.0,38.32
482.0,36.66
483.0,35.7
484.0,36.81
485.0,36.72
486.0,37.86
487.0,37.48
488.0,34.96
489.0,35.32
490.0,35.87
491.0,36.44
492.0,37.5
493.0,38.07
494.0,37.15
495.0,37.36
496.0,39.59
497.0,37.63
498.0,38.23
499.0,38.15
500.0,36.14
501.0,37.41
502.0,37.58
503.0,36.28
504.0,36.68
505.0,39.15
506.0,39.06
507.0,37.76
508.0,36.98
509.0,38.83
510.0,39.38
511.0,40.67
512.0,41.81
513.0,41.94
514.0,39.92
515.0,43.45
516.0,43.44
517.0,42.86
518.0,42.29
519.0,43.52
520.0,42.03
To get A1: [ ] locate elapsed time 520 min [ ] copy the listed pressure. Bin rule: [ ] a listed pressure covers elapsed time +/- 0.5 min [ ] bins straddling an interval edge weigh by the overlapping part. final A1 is 42.03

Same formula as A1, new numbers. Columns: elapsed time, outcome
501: 37.41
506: 39.06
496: 39.59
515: 43.45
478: 36.93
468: 35.46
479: 36.96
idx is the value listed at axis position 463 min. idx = 34.15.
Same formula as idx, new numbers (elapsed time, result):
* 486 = 37.86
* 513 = 41.94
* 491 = 36.44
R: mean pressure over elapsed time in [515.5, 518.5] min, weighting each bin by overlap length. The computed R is 42.9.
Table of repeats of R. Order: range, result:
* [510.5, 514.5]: 41.1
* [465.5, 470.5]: 34.7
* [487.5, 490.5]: 35.4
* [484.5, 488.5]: 36.8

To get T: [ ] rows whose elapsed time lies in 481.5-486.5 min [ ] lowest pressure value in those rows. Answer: 35.7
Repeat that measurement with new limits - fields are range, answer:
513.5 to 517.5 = 39.92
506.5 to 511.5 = 36.98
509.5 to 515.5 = 39.38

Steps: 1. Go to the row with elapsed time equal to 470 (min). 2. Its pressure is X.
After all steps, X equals 35.36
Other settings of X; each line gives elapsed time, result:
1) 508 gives 36.98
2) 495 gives 37.36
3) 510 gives 39.38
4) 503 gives 36.28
